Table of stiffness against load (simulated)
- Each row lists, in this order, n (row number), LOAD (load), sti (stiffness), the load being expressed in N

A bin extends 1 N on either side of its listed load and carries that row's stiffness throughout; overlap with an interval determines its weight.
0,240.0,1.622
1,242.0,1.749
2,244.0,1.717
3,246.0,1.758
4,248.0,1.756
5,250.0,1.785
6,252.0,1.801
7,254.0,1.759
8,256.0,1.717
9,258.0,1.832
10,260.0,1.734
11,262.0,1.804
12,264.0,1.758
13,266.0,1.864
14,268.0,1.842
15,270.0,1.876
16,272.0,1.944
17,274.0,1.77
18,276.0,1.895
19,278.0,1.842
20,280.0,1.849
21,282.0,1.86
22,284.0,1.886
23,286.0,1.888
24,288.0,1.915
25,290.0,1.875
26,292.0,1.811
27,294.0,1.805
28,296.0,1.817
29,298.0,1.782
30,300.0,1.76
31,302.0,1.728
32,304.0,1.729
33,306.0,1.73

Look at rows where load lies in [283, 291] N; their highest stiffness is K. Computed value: 1.915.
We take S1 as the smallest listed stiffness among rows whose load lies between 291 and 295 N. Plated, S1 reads 1.805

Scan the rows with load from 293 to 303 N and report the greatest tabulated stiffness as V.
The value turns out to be 1.817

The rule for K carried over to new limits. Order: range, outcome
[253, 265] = 1.832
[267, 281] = 1.944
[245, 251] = 1.785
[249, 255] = 1.801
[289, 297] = 1.875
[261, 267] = 1.864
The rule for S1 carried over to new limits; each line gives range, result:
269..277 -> 1.77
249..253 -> 1.785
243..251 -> 1.717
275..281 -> 1.842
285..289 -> 1.888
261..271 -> 1.758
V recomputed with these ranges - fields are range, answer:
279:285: 1.886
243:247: 1.758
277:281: 1.849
